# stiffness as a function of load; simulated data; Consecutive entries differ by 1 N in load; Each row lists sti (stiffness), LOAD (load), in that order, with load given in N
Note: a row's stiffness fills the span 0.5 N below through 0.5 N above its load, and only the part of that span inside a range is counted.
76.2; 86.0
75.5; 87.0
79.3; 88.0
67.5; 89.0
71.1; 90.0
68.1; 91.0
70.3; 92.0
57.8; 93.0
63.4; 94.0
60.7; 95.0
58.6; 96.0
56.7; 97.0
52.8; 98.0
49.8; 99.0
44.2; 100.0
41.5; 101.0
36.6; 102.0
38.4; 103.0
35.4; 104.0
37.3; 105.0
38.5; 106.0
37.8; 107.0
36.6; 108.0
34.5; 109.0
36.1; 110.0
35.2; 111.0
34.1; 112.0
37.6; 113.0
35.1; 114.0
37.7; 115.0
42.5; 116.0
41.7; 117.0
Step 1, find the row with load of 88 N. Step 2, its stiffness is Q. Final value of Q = 79.3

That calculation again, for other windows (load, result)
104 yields 35.4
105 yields 37.3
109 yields 34.5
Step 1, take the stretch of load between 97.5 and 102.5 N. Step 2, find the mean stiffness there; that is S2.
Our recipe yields 45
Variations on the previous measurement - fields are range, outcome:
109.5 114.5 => 35.6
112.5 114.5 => 36.4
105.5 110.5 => 36.7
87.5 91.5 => 71.5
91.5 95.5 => 63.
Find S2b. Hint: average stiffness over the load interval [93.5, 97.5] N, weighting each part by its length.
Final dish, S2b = 59.9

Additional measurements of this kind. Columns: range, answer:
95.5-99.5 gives 54.5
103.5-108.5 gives 37.1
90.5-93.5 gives 65.4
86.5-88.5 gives 77.4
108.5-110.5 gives 35.3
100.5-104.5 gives 38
